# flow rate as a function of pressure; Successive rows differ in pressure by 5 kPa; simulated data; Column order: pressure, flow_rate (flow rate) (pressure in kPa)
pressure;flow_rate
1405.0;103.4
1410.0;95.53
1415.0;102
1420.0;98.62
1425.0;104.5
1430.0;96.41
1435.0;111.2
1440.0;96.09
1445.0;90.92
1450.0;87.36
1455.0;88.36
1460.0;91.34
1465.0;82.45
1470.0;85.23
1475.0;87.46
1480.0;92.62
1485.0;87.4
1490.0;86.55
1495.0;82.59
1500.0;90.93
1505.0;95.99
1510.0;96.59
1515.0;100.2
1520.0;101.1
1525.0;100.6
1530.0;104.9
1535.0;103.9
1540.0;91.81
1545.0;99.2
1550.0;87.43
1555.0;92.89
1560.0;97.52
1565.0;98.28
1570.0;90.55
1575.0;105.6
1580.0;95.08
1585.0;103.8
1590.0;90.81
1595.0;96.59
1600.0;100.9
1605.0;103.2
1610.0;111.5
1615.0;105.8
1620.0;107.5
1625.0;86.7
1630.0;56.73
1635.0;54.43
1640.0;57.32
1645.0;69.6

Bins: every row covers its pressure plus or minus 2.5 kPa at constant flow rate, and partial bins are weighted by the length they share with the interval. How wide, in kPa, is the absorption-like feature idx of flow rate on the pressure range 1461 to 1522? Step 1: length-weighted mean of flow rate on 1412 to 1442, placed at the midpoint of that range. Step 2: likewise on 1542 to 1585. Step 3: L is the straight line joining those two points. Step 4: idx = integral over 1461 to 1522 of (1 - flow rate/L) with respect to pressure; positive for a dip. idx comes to 5.1 kPa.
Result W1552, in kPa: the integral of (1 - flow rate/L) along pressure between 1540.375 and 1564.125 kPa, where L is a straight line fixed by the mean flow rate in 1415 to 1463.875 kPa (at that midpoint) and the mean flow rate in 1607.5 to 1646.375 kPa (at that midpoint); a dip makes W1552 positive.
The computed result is -1.9 kPa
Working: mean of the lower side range 96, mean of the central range 94.3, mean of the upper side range 81.5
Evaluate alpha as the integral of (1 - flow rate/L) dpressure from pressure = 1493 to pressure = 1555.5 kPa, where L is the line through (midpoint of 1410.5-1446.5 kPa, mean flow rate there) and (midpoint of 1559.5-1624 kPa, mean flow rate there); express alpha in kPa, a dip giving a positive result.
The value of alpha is 2.5 kPa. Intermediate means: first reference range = 100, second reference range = 100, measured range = 96.2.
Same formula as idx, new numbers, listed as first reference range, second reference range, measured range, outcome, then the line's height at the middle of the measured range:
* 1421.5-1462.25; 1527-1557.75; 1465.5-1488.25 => 2.0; 96.2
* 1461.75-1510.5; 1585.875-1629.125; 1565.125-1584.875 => -0.4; 96.1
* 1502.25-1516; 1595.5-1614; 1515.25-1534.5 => -0.7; 98.4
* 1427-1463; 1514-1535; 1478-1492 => 1.4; 98.3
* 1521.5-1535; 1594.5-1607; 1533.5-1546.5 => 0.6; 102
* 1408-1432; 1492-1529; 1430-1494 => 4.7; 97.8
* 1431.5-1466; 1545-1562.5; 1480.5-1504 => 1.3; 93.3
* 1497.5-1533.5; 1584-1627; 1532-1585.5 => 1.6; 99.7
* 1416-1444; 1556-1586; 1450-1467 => 2.2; 100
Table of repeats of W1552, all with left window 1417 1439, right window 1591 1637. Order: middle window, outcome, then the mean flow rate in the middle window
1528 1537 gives -0.75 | 104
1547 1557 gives 0.51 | 90.5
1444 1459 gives 1.78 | 88.9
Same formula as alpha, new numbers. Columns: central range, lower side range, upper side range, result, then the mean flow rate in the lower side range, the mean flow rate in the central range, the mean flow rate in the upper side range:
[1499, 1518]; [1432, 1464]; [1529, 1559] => -0.2 kPa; 93.7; 96.5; 96.3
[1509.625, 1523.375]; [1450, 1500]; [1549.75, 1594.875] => -1.3 kPa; 87.3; 99.8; 96.2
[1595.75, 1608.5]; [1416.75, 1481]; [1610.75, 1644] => -3.2 kPa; 93.4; 102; 79.5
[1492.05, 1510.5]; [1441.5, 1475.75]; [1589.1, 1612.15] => 0.2 kPa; 87.8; 90.9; 101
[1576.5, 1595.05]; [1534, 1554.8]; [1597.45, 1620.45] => 0.8 kPa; 94.7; 97.1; 106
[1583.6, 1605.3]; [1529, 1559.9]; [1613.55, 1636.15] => -2.6 kPa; 96.4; 98.4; 82.8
